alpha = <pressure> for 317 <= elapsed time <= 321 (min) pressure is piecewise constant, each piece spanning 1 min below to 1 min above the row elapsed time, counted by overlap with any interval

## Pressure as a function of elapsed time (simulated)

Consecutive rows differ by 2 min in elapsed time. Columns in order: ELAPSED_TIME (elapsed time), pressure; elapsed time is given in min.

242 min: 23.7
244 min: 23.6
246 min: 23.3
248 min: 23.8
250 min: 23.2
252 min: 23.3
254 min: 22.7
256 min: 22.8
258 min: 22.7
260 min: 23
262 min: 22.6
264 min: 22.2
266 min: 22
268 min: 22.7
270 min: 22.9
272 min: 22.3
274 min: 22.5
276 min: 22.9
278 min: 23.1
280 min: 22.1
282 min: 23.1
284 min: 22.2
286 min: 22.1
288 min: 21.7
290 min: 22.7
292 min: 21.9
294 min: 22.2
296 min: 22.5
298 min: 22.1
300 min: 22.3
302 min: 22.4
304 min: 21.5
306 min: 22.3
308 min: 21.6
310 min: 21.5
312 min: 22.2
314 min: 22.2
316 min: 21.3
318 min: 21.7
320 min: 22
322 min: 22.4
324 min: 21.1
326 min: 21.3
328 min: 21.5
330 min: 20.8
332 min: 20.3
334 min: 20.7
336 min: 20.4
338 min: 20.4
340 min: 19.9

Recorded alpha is 21.9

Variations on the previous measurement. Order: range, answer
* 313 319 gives 21.7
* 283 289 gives 22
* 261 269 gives 22.4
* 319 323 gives 22.2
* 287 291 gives 22.2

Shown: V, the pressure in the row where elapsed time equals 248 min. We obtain 23.8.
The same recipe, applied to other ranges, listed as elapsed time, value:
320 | 22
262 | 22.6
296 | 22.5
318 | 21.7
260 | 23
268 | 22.7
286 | 22.1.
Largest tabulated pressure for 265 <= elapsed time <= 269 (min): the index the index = 22.7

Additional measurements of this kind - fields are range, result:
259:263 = 23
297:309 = 22.4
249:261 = 23.3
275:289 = 23.1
